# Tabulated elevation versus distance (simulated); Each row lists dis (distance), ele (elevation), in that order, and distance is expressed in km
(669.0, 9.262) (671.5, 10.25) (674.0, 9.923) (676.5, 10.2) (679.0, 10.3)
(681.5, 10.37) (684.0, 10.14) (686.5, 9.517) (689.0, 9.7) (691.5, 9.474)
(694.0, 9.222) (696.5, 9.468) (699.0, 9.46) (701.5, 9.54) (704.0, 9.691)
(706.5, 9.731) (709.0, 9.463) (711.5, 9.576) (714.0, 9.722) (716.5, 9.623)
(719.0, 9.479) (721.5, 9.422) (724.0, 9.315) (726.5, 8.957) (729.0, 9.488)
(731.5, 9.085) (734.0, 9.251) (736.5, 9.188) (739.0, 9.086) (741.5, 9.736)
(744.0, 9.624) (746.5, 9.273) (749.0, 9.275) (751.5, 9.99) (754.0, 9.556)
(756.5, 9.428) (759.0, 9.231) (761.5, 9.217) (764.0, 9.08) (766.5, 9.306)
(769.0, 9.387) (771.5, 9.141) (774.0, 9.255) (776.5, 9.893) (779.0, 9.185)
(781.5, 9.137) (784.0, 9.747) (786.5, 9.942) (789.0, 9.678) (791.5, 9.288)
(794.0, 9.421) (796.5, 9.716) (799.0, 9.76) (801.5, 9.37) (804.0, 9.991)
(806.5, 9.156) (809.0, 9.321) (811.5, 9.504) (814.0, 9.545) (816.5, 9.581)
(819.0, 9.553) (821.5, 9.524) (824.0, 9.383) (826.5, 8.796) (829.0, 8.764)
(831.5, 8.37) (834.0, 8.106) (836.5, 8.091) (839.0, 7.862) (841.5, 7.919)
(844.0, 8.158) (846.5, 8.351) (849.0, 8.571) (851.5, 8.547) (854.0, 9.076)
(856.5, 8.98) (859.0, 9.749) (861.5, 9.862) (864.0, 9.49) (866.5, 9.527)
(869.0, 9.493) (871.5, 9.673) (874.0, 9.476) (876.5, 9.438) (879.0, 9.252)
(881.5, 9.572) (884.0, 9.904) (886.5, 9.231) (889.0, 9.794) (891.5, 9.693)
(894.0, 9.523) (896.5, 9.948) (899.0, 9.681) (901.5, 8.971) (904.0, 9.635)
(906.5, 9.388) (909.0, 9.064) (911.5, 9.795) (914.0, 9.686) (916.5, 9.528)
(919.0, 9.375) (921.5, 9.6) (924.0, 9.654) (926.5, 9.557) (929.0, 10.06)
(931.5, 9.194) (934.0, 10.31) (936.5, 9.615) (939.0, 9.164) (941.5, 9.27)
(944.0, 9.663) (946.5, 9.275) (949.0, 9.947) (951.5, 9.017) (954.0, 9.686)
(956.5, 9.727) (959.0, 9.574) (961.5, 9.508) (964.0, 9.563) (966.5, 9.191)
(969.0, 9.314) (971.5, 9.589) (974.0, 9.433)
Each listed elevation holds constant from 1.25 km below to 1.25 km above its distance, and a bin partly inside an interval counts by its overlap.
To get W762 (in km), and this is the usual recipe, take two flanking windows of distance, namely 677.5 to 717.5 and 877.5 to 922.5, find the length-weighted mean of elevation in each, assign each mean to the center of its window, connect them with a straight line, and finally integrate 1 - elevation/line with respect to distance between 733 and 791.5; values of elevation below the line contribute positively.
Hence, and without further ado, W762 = 1.4 km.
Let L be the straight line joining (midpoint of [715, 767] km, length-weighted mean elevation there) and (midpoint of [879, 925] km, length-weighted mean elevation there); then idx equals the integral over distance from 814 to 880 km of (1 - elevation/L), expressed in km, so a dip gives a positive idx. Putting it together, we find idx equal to 3.43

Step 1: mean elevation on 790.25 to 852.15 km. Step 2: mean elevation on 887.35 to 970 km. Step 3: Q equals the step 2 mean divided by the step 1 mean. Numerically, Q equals 1.06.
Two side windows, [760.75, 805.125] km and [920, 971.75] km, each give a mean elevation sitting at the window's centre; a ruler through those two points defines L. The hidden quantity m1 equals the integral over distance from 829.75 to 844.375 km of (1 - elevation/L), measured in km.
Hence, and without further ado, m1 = 2.1 km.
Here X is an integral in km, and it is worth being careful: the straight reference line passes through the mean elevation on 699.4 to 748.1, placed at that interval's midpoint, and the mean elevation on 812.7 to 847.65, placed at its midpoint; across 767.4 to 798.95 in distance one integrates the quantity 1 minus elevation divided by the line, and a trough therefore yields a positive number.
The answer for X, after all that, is -1.6 km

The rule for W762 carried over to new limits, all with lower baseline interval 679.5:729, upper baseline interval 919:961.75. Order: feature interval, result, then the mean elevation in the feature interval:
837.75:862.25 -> 2.3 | 8.68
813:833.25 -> 0.9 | 9.16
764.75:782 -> 0.4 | 9.33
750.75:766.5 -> 0.3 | 9.39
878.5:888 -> 0.1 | 9.52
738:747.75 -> 0.1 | 9.44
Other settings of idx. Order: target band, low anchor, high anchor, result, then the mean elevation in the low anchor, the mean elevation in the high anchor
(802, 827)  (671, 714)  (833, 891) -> -0.53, 9.76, 9.06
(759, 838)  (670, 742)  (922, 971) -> 2.35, 9.6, 9.54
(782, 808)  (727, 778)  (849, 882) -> -0.63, 9.37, 9.36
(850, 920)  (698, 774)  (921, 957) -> 0.44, 9.41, 9.58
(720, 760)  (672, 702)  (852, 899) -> 1.43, 9.79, 9.53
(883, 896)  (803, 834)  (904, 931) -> -0.23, 9.24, 9.56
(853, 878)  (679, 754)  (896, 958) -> 0.17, 9.53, 9.55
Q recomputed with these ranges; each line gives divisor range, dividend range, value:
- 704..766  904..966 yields 1.01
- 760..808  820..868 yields 0.93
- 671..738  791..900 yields 0.96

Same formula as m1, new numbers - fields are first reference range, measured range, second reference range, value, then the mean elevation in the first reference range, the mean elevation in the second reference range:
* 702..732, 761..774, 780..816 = 0.4 km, 9.47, 9.54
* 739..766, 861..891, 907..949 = -0.1 km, 9.42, 9.56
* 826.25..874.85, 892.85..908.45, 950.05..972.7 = -0.7 km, 8.84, 9.47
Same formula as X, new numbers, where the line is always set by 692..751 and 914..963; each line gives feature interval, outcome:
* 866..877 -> 0.0 km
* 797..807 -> -0.1 km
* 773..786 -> 0.0 km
